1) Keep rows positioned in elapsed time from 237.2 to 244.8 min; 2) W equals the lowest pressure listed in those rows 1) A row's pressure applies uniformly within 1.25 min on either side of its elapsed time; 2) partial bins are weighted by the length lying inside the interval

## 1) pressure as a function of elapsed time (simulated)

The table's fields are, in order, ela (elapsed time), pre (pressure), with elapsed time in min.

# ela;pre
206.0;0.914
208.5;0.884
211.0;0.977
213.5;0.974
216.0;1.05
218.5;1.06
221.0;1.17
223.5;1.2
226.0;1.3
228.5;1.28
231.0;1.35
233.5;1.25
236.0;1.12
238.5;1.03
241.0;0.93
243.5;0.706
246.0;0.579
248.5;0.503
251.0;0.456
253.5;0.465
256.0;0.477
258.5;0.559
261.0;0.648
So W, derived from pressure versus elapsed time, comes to 0.706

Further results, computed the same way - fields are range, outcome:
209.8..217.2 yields 0.974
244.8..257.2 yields 0.456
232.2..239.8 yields 1.03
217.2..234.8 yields 1.06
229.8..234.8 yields 1.25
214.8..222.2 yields 1.05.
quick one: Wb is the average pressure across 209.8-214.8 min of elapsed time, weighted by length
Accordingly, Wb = 0.976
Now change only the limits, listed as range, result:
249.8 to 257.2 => 0.466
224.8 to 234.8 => 1.29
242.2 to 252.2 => 0.563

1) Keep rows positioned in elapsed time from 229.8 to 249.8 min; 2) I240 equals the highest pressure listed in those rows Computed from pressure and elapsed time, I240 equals 1.35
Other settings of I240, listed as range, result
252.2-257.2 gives 0.477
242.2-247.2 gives 0.706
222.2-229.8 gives 1.3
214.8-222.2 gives 1.17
